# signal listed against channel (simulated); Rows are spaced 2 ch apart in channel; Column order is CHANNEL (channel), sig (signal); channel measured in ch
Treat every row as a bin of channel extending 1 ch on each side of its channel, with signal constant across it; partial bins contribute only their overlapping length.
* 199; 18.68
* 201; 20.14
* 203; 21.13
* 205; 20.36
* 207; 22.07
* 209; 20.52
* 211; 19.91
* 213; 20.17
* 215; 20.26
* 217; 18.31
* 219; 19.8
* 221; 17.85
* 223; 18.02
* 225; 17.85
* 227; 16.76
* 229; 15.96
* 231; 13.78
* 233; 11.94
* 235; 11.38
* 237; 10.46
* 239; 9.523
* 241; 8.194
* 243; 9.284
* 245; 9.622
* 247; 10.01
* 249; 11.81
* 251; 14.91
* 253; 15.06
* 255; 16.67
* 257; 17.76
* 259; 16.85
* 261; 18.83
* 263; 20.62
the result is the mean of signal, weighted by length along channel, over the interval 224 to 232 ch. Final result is 16.1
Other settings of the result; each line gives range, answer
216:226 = 18.4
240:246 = 9.03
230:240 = 11.4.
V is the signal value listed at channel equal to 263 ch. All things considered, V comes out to 20.62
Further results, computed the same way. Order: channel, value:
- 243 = 9.284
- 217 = 18.31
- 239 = 9.523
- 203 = 21.13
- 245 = 9.622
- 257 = 17.76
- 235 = 11.38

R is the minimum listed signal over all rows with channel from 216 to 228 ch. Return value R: 16.76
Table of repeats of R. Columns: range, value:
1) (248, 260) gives 11.81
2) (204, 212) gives 19.91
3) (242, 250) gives 9.284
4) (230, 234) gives 11.94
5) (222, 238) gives 10.46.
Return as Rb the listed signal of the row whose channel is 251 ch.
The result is 14.91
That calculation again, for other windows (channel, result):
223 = 18.02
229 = 15.96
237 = 10.46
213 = 20.17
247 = 10.01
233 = 11.94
